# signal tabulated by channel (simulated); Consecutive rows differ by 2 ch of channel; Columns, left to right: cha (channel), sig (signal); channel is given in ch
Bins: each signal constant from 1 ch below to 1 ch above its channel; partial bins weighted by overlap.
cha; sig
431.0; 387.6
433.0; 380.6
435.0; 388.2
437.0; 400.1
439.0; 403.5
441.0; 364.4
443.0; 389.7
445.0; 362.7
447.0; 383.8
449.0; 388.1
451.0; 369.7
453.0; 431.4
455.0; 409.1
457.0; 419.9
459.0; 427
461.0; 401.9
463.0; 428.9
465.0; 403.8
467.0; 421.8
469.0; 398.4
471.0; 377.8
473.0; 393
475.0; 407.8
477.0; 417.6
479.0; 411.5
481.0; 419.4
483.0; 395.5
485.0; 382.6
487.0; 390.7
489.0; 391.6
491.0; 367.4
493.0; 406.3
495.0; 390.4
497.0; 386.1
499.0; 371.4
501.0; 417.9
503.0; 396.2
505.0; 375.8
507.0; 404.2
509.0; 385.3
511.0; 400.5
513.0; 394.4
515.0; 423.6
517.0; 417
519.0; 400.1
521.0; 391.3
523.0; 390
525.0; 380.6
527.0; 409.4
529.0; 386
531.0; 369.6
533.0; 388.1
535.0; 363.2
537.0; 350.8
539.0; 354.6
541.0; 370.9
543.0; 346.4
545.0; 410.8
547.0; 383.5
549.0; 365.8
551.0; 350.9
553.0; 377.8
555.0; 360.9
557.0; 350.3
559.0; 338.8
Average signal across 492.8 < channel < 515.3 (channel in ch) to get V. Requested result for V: 395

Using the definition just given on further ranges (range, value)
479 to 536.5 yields 393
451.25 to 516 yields 401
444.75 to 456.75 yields 394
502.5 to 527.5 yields 397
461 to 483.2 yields 407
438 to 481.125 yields 401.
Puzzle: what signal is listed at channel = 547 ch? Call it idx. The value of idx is 383.5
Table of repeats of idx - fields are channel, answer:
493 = 406.3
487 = 390.7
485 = 382.6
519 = 400.1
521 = 391.3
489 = 391.6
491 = 367.4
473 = 393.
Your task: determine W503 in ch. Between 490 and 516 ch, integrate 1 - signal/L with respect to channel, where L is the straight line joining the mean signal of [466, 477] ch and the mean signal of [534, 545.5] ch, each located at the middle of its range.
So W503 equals -0.7 ch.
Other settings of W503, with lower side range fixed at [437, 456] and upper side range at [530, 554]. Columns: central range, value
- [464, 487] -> -1.1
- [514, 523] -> -0.8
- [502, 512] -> -0.4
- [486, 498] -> -0.3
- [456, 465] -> -0.7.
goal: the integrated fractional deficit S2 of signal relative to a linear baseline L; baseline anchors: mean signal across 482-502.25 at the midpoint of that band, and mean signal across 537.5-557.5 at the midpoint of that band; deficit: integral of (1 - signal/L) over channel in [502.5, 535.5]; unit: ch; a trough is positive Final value -1.2 ch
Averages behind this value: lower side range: 390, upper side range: 367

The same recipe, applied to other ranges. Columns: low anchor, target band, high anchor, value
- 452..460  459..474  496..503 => 0.3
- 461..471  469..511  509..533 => 0.9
